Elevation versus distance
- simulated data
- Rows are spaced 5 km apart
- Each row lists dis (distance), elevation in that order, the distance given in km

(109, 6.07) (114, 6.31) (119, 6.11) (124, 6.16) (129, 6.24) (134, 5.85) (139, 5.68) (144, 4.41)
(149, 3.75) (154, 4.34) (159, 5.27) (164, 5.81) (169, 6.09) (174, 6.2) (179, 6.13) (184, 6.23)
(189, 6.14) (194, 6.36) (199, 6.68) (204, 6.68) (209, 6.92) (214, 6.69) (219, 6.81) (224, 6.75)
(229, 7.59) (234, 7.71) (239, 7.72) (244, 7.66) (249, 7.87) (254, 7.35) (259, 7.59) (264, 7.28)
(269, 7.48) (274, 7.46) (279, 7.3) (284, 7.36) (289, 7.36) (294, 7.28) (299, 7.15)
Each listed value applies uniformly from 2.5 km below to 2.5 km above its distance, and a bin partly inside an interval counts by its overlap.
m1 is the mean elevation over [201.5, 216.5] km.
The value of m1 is 6.76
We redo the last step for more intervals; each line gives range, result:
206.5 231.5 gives 6.95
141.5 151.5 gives 4.08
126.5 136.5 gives 6.04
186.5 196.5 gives 6.25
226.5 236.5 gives 7.65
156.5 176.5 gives 5.84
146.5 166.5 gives 4.79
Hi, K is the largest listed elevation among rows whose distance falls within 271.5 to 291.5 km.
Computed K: 7.46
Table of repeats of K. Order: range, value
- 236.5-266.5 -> 7.87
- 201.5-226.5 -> 6.92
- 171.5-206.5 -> 6.68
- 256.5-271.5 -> 7.59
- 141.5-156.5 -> 4.41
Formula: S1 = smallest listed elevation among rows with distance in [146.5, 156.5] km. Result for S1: 3.75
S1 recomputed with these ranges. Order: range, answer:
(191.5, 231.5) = 6.36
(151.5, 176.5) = 4.34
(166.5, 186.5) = 6.09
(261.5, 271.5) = 7.28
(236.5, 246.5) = 7.66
